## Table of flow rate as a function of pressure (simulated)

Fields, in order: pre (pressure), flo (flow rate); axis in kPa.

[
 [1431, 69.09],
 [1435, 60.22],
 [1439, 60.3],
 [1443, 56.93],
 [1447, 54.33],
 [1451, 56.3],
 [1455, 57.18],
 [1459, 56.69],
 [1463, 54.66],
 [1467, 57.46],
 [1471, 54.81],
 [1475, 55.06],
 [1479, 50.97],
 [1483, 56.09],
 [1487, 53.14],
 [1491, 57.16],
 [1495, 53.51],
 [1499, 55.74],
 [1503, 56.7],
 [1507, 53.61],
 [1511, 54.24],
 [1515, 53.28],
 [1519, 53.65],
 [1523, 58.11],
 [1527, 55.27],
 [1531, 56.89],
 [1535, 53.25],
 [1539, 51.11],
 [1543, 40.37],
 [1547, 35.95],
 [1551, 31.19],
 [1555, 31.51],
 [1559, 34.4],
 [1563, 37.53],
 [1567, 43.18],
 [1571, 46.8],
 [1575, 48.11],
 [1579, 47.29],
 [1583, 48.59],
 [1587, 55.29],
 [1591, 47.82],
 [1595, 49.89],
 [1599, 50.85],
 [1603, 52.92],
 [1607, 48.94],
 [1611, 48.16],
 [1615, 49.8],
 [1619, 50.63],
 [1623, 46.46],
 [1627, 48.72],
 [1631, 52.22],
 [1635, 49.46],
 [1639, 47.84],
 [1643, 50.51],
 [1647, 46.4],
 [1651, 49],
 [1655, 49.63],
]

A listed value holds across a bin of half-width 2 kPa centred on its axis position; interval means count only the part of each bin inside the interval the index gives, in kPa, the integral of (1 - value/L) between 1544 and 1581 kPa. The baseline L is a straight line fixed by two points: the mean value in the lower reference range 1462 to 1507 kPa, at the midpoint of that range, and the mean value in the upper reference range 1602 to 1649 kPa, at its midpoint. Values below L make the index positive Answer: 8.7 kPa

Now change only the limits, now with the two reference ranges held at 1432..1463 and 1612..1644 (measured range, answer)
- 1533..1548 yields 2.1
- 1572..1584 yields 0.9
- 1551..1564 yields 4.7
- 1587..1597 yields 0.2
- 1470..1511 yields 0.7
